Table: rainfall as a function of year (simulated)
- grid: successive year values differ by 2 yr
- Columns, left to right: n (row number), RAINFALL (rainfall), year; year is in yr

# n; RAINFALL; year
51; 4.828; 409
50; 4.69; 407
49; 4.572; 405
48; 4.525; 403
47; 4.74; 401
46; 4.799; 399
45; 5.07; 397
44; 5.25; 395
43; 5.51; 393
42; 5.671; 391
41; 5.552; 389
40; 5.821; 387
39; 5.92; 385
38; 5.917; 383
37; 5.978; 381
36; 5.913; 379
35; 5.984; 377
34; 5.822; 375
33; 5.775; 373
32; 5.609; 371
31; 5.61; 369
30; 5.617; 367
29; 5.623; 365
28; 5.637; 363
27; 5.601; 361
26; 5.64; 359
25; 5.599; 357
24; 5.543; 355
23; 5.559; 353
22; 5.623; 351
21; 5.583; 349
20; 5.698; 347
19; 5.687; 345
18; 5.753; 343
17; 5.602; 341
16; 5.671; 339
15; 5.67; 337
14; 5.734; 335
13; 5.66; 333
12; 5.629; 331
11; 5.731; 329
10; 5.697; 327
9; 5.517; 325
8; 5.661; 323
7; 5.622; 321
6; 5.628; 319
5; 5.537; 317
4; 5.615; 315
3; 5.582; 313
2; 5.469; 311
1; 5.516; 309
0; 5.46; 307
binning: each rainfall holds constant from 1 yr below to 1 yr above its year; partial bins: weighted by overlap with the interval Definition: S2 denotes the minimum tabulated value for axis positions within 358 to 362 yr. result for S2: 5.601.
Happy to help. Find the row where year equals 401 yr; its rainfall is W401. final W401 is 4.74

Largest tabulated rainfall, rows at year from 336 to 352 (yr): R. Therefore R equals 5.753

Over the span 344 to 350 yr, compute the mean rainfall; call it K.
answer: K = 5.66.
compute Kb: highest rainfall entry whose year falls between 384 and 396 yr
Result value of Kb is 5.92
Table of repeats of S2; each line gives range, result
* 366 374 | 5.609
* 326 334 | 5.629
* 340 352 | 5.583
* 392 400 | 4.799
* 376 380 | 5.913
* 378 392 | 5.552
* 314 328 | 5.517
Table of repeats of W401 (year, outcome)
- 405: 4.572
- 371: 5.609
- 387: 5.821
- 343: 5.753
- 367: 5.617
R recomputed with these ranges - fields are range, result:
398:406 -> 4.799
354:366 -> 5.64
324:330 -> 5.731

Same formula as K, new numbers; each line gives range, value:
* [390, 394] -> 5.59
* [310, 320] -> 5.57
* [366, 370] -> 5.61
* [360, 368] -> 5.62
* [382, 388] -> 5.89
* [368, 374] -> 5.66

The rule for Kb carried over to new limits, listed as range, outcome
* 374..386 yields 5.984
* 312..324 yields 5.661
